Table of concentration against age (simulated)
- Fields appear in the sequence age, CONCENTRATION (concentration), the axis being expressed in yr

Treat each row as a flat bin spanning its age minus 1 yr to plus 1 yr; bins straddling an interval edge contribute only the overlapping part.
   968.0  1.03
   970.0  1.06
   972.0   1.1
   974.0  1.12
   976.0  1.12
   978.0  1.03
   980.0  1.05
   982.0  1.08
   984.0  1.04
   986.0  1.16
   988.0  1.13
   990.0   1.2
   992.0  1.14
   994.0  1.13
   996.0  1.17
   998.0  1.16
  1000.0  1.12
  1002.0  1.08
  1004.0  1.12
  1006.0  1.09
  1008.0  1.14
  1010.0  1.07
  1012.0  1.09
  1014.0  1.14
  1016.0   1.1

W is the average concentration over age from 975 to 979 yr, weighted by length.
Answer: 1.08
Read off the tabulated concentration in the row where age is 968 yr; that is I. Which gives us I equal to 1.03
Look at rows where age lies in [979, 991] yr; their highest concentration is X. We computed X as 1.2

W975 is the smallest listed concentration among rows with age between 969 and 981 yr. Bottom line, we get 1.03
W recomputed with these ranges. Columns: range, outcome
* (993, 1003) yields 1.13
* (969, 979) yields 1.09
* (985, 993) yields 1.16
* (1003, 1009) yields 1.12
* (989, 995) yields 1.16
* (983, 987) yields 1.1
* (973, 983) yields 1.08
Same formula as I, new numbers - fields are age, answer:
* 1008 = 1.14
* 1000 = 1.12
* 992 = 1.14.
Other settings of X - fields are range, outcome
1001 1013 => 1.14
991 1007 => 1.17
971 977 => 1.12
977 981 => 1.05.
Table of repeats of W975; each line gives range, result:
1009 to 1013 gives 1.07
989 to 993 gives 1.14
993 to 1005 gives 1.08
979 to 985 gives 1.04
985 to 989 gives 1.13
